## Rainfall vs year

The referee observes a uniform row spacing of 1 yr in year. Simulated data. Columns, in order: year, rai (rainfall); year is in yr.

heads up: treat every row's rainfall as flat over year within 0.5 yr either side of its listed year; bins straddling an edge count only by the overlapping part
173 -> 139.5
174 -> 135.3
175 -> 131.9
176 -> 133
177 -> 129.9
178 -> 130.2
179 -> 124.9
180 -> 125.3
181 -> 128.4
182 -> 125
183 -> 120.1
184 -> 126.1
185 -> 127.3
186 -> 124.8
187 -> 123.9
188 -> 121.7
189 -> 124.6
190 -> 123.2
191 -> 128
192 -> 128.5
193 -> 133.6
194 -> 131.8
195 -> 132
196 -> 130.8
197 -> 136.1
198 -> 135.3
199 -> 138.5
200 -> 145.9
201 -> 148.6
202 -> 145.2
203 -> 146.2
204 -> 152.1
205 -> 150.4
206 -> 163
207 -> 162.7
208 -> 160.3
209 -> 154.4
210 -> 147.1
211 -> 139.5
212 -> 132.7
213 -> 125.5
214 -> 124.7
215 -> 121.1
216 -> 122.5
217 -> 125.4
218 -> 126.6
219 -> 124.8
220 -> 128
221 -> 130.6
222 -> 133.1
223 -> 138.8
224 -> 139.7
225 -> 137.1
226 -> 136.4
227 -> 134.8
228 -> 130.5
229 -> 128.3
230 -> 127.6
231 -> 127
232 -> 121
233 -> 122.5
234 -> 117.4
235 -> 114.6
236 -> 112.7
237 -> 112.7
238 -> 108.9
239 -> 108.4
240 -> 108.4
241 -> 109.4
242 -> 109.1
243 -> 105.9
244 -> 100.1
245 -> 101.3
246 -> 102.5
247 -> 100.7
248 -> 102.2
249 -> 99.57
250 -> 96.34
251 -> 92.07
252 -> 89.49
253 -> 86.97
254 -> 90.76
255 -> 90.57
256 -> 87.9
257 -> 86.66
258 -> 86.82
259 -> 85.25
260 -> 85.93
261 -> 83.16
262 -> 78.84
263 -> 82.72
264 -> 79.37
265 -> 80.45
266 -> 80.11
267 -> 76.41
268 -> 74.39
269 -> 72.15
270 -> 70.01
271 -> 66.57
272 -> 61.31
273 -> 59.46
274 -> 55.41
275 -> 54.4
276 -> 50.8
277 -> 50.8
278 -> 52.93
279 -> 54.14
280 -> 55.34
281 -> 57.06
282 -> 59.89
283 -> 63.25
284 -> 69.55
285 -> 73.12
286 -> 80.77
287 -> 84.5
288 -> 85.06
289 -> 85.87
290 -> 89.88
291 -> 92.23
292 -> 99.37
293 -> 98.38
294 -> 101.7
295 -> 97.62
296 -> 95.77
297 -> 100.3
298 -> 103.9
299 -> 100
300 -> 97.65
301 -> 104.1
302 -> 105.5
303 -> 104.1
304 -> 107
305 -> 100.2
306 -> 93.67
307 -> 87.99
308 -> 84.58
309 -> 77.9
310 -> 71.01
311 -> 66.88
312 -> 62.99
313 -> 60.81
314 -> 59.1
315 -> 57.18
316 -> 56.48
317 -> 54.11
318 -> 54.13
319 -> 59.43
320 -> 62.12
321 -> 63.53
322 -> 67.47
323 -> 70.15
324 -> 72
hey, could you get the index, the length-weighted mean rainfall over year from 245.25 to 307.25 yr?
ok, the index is 83.3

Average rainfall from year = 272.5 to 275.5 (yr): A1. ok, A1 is 56.4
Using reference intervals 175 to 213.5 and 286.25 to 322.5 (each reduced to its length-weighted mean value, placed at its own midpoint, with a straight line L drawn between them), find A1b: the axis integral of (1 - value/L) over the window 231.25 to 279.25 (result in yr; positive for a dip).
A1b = 8.6 yr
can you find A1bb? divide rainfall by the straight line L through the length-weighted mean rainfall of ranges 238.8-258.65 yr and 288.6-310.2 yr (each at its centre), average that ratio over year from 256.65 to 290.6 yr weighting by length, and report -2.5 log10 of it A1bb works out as 0.33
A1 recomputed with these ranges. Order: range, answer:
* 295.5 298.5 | 100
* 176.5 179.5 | 128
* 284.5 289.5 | 81.9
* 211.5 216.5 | 125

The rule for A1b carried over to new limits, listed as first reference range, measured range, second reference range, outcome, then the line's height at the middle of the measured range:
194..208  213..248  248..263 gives -1.7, 115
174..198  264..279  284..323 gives 4.8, 94.9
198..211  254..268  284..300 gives 3.6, 113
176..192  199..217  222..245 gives -2.9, 123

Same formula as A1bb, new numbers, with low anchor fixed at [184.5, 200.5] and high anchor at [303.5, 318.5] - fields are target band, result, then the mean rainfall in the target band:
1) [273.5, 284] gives 0.49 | 56.1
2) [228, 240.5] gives -0.07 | 118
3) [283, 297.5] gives -0.08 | 88.7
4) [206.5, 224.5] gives -0.14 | 135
